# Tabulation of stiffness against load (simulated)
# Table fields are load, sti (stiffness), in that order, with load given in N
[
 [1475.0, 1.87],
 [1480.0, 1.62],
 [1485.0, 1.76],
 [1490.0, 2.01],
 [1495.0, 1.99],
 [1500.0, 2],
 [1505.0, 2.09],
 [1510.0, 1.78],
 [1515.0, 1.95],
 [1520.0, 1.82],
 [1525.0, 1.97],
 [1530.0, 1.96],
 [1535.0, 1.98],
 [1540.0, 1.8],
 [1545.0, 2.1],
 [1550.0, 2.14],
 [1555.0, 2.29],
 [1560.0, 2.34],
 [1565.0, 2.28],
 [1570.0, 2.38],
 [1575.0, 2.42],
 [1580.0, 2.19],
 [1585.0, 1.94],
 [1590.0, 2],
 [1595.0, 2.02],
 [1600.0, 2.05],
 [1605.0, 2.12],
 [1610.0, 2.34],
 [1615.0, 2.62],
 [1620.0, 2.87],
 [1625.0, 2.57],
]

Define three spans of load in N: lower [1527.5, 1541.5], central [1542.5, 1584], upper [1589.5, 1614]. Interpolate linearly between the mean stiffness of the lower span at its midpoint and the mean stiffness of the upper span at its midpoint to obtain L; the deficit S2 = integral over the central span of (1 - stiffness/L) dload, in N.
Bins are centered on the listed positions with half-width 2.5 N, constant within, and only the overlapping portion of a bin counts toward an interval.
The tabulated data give -4.9 N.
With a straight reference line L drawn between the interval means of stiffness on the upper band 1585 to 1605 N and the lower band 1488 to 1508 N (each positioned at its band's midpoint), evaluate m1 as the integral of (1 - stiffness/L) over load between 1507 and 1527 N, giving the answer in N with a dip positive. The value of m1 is 1.3 N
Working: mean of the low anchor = 2.02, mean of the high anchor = 2.02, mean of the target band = 1.88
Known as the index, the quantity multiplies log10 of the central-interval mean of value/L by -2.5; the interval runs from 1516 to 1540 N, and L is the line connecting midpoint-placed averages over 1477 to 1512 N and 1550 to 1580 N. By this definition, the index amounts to 0.09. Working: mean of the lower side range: 1.89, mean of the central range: 1.92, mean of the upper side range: 2.31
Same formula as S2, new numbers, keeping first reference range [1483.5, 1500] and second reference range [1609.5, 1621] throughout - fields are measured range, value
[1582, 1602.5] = 4.01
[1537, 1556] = 1.55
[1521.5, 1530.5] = 0.77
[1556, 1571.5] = 0.08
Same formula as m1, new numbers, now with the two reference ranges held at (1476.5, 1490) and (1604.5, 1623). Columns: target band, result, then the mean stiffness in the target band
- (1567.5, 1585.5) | 0.34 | 2.26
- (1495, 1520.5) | -0.52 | 1.94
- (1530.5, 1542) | 0.92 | 1.91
